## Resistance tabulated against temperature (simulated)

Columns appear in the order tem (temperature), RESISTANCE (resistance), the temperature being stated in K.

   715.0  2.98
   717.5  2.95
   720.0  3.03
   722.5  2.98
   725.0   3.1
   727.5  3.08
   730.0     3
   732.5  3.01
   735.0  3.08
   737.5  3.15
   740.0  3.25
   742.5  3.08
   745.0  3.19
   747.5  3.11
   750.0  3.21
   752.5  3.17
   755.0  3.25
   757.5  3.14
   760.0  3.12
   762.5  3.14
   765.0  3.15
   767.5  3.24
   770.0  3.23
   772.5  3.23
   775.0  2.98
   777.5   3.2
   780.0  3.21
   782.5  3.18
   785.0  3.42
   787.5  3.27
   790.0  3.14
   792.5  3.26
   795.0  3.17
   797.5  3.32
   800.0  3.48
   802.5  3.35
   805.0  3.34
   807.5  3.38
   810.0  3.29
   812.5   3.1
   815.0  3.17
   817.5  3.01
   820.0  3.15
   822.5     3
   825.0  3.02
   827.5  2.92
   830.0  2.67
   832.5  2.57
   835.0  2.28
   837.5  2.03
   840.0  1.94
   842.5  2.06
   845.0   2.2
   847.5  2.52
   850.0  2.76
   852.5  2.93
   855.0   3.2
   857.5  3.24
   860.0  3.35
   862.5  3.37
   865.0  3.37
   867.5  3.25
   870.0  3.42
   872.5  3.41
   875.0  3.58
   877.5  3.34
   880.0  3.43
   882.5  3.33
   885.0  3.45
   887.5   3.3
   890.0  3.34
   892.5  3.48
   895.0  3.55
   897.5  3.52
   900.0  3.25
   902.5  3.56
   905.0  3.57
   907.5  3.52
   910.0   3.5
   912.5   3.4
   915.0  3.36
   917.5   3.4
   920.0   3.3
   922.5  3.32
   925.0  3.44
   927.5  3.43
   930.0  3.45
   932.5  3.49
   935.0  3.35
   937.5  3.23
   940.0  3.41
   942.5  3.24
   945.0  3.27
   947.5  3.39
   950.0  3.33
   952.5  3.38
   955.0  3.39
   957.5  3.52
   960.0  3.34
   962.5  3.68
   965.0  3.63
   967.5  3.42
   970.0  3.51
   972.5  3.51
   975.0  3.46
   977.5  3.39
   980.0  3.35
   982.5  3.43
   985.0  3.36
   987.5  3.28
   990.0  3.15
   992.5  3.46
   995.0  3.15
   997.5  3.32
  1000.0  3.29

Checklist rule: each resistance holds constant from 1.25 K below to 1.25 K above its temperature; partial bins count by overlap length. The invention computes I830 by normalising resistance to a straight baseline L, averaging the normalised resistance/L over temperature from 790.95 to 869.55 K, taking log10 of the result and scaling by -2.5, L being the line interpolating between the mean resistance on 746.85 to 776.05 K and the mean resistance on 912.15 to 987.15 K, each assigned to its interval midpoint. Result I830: 0.10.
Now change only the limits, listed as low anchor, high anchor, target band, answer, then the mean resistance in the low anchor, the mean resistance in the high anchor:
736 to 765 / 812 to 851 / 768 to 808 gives -0.12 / 3.16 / 2.64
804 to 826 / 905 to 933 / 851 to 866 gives 0.01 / 3.16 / 3.42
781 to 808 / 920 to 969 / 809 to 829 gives 0.08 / 3.3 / 3.4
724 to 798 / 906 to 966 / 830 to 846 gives 0.42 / 3.17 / 3.41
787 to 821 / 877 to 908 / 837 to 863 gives 0.24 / 3.25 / 3.43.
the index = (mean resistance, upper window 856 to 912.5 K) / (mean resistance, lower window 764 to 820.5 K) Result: 1.06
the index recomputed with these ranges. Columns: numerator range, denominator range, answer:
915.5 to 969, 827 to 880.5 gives 1.17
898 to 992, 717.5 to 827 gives 1.08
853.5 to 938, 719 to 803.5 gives 1.07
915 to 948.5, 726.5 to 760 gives 1.07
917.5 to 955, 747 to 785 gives 1.06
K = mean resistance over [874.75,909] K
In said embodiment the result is 3.44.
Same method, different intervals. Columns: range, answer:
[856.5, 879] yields 3.37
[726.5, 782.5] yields 3.15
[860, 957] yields 3.4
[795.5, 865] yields 2.92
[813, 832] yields 2.98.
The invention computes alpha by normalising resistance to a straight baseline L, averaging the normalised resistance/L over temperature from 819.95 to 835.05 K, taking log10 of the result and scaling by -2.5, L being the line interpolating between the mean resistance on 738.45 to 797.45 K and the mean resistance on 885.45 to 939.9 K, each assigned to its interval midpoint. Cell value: 0.17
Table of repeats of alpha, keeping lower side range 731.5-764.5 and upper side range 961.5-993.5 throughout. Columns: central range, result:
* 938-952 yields 0.021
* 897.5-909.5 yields -0.045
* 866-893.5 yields -0.027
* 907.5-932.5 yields -0.016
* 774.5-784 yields 0.008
